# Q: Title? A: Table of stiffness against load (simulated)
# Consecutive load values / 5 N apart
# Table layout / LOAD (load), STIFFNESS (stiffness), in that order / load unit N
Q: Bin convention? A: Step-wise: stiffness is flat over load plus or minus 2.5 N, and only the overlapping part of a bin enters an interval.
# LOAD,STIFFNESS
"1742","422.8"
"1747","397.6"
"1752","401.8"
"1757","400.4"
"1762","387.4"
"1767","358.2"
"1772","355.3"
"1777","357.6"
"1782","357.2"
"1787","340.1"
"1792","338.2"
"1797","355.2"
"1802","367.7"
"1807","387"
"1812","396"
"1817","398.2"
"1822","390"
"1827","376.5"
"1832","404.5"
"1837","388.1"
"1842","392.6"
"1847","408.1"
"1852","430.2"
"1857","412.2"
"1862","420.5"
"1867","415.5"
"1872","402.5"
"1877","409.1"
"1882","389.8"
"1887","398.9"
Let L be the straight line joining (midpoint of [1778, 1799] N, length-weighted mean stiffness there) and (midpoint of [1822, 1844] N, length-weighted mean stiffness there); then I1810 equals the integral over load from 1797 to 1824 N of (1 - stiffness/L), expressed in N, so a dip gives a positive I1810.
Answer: -1.1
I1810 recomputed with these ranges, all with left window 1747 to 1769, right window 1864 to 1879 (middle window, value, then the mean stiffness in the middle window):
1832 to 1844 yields 0.3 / 393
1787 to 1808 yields 2.0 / 358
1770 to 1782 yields 1.1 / 357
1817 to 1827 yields 0.3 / 389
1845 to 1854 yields -0.3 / 419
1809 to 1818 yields 0.1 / 396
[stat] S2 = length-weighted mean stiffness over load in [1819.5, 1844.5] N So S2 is 390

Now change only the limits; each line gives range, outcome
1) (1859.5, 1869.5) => 418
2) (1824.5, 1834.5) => 390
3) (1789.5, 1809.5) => 362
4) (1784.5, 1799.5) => 344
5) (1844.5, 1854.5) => 419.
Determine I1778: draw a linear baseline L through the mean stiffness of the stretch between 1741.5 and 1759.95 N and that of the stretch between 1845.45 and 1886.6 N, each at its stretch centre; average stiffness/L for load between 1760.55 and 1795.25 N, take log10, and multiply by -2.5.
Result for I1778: 0.14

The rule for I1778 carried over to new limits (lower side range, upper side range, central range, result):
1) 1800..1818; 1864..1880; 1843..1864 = -0.04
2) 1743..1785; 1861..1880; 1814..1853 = 0.01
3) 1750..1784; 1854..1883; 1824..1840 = 0.02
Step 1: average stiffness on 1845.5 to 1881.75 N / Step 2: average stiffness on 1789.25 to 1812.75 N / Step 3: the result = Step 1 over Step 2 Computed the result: 1.13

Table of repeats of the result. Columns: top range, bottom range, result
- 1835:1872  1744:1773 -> 1.06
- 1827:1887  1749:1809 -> 1.10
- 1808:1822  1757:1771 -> 1.05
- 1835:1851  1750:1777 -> 1.06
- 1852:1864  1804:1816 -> 1.07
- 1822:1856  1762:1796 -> 1.13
